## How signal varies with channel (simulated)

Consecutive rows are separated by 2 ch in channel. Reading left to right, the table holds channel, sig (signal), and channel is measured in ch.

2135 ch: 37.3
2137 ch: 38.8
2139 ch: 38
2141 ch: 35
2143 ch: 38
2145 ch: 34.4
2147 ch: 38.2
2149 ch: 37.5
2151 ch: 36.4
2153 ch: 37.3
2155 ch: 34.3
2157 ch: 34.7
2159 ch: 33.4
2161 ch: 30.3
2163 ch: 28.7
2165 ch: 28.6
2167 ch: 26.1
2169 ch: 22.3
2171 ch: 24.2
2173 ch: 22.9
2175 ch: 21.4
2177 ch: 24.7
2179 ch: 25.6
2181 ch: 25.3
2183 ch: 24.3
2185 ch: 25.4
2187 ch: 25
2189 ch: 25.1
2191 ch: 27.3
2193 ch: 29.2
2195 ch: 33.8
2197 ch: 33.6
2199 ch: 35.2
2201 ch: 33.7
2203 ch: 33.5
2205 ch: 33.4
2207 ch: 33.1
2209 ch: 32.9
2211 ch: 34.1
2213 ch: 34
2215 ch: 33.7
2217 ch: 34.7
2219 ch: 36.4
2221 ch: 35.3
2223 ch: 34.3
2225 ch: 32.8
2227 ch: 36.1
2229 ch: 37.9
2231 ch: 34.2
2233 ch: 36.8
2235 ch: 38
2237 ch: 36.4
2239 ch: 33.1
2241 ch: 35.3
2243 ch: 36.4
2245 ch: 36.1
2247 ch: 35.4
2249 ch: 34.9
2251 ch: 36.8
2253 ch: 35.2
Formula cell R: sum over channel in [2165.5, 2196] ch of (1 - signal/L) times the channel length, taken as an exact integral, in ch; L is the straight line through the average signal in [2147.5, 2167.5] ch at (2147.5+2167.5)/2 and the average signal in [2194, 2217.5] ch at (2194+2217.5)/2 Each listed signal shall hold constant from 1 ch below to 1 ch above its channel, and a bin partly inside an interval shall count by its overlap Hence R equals 7.17 ch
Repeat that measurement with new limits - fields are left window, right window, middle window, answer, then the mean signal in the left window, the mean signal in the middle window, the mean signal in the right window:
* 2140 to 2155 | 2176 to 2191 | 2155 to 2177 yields 2.4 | 36.5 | 27.5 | 25.2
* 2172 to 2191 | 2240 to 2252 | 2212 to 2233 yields -2.2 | 24.6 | 35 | 35.8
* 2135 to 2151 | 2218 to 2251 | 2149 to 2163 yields 1.0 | 37.1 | 34.2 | 35.6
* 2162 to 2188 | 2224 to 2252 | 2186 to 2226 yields -3.0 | 25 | 32.6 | 35.7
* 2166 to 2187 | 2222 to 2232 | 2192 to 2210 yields -2.2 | 24.3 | 33.2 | 35.1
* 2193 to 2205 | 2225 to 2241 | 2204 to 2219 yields 0.2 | 33.5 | 33.9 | 35.8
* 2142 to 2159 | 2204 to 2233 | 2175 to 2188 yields 3.9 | 36.2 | 24.8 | 34.6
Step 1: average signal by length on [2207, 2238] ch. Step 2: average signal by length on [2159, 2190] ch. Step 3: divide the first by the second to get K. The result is 1.37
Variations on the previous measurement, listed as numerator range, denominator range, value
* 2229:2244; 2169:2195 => 1.42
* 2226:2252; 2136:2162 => 1.00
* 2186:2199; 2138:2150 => 0.80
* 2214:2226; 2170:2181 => 1.44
